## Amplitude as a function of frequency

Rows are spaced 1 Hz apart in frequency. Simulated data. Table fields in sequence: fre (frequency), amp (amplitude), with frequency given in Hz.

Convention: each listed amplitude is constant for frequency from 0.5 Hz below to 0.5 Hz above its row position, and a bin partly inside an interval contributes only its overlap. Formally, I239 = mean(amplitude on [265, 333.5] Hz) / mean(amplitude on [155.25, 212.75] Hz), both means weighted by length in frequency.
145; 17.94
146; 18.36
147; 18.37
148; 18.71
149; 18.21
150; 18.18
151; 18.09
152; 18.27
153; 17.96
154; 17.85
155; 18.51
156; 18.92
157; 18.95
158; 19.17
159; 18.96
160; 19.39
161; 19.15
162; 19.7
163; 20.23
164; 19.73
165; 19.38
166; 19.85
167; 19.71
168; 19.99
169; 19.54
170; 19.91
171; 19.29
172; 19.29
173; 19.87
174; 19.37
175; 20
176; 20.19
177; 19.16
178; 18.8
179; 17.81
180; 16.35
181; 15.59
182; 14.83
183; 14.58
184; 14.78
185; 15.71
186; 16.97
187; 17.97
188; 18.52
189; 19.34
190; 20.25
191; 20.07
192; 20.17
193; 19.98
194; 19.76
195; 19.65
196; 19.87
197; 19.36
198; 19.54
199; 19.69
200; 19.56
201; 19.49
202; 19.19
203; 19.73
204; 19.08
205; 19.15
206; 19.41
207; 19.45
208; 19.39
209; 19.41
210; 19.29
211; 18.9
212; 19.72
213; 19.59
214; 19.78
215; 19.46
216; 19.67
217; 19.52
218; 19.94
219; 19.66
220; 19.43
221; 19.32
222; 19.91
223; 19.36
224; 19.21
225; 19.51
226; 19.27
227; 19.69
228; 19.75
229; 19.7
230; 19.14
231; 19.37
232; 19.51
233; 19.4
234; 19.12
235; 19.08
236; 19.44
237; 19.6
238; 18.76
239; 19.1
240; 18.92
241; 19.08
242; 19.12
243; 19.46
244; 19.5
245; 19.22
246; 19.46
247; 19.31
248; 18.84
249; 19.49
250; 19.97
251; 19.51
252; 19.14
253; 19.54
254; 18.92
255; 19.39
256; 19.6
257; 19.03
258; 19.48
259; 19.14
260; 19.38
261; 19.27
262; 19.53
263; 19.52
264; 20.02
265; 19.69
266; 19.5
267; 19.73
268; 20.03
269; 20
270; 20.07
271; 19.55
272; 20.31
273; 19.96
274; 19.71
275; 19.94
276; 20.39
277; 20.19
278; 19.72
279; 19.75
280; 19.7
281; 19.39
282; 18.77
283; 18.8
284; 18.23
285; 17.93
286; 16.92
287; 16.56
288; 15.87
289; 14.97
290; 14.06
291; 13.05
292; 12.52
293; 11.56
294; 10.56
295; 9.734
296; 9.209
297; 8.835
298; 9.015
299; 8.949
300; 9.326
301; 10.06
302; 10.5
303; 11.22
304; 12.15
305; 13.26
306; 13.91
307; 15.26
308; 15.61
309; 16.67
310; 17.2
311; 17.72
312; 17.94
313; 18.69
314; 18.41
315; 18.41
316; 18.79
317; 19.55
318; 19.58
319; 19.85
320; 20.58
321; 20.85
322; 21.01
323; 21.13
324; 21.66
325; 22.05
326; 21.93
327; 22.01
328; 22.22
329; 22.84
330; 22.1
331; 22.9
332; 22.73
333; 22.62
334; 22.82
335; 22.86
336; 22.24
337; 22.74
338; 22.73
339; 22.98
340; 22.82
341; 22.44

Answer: 0.92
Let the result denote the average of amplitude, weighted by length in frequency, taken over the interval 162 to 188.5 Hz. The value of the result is 18.4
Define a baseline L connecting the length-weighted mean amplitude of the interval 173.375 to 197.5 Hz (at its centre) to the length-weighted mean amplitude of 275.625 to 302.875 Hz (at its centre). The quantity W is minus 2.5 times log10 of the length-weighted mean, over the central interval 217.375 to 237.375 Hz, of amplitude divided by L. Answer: -0.16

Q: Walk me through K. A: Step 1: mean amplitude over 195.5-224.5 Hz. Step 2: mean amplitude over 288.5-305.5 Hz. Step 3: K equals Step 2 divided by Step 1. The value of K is 0.57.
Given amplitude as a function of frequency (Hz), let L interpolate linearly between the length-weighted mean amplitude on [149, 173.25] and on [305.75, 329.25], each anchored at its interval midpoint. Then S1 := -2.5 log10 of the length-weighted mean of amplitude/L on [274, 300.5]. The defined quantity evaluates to 0.257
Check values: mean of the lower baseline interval 19.1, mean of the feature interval 15.2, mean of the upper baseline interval 19.3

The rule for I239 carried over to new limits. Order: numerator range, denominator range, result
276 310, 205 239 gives 0.74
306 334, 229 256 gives 1.03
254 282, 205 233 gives 1.01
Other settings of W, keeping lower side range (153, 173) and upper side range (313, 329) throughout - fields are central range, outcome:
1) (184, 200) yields 0.03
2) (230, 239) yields 0.03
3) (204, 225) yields 0.01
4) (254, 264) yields 0.04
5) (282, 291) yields 0.22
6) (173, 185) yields 0.12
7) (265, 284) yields 0.03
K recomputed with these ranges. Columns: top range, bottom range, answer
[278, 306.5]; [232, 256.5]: 0.72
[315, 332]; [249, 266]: 1.09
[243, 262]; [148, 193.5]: 1.04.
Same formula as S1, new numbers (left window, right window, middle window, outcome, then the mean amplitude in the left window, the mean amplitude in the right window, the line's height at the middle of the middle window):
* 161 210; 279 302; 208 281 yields -0.21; 18.9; 13.9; 16.1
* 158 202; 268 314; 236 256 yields -0.14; 18.9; 15.7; 17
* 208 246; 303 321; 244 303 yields 0.06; 19.4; 17.2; 18.2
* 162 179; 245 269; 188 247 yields 0.00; 19.6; 19.5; 19.5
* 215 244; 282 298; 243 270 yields -0.15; 19.4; 13.9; 17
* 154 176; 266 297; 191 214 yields -0.05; 19.5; 17.1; 18.7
